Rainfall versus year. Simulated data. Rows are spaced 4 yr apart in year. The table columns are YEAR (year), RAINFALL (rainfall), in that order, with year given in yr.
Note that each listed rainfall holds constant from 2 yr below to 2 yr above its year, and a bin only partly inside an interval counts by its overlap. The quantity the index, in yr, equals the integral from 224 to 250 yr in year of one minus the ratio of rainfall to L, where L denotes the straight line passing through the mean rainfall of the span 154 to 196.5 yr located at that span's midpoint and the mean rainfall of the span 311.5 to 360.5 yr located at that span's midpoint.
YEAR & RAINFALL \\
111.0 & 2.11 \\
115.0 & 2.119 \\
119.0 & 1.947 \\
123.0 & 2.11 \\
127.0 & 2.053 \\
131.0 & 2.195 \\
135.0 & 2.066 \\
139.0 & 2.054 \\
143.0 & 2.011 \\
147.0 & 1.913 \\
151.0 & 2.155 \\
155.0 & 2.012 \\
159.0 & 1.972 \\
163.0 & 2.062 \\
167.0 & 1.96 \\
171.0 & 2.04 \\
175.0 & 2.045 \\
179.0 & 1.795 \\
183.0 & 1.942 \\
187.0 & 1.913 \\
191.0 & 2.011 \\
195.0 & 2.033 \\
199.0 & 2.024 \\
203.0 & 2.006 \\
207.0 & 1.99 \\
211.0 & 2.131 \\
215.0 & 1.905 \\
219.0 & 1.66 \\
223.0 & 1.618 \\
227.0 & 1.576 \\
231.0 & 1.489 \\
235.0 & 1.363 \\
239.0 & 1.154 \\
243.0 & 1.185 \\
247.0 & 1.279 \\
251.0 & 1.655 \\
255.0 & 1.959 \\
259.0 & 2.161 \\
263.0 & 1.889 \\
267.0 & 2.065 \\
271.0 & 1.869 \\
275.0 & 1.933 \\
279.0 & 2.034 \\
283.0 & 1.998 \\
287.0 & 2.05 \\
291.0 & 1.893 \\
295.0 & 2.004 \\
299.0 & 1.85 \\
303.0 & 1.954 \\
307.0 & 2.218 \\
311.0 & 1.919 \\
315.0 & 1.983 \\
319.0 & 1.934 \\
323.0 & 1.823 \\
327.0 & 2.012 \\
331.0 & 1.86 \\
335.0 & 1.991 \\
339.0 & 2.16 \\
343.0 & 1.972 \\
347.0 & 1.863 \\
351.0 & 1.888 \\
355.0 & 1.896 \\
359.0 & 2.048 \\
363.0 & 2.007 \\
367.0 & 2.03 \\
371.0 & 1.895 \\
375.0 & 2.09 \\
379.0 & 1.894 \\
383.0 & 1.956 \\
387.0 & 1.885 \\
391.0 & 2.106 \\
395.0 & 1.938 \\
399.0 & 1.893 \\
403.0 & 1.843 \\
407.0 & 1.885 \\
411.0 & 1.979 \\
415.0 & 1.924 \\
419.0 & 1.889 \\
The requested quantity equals 8.0 yr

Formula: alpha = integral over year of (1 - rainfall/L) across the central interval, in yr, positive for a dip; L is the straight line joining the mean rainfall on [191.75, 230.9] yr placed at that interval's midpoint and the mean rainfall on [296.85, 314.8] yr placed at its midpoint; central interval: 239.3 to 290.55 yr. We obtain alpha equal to 3.12 yr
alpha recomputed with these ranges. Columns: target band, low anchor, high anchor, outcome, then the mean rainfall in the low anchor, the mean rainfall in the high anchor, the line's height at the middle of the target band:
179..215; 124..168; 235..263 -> -3.57 yr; 2.04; 1.57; 1.81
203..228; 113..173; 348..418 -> 2.20 yr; 2.04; 1.95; 2.02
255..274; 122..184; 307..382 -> 0.01 yr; 2.02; 1.97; 1.99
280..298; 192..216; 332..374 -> 0.11 yr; 2.02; 1.97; 1.99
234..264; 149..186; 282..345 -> 6.15 yr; 2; 1.98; 1.98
